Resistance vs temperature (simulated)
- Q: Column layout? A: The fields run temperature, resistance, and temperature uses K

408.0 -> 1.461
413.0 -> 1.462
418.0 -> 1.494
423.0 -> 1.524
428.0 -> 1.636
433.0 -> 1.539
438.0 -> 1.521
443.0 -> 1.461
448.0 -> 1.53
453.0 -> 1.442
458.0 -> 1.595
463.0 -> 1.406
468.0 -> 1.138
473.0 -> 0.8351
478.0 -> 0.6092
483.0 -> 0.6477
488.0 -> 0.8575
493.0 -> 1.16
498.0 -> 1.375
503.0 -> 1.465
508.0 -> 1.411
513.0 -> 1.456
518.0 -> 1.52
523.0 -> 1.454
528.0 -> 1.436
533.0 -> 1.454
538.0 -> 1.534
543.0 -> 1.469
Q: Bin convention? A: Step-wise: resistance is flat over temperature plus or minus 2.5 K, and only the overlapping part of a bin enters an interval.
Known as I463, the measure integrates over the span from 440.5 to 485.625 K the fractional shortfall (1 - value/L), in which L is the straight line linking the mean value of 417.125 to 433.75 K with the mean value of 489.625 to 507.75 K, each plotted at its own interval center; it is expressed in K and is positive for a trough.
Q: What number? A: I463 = 8.1 K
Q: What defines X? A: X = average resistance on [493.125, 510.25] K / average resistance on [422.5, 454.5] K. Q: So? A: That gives 0.91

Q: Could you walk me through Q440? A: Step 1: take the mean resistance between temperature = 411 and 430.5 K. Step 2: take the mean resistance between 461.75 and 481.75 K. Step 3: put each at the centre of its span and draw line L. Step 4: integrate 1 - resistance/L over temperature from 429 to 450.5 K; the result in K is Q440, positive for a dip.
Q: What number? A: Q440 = -3.4 K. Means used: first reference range 1.53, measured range 1.52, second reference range 0.95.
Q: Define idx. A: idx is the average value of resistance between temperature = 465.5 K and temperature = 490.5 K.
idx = 0.818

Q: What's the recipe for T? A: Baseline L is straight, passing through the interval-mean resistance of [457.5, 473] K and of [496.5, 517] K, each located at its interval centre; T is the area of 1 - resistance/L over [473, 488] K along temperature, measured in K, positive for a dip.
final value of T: 7.1 K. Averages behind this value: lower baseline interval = 1.26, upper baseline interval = 1.44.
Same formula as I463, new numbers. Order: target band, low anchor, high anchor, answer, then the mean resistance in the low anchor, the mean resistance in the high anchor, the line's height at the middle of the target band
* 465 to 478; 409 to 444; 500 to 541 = 4.9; 1.52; 1.47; 1.49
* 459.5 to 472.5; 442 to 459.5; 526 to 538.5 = 2.3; 1.51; 1.47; 1.5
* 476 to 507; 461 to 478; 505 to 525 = 5.4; 1.04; 1.46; 1.24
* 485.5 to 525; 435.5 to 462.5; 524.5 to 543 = 3.9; 1.5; 1.47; 1.48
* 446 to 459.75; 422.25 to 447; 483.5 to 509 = -0.8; 1.54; 1.2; 1.44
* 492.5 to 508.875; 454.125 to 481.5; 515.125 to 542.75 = -0.7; 1.12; 1.48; 1.31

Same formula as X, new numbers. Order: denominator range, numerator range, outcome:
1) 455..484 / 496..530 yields 1.36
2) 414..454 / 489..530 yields 0.91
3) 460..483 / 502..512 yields 1.48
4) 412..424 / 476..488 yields 0.45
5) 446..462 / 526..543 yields 0.98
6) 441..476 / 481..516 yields 0.91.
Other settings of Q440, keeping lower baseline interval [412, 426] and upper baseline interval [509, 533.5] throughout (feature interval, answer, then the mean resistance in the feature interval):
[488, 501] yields 2.43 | 1.2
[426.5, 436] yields -0.52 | 1.58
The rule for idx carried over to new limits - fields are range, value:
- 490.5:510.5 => 1.35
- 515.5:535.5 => 1.47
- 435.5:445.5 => 1.49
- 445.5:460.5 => 1.52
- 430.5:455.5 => 1.5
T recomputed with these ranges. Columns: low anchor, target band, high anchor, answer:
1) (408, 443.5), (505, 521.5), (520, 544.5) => 0.2 K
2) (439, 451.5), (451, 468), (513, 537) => 0.7 K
